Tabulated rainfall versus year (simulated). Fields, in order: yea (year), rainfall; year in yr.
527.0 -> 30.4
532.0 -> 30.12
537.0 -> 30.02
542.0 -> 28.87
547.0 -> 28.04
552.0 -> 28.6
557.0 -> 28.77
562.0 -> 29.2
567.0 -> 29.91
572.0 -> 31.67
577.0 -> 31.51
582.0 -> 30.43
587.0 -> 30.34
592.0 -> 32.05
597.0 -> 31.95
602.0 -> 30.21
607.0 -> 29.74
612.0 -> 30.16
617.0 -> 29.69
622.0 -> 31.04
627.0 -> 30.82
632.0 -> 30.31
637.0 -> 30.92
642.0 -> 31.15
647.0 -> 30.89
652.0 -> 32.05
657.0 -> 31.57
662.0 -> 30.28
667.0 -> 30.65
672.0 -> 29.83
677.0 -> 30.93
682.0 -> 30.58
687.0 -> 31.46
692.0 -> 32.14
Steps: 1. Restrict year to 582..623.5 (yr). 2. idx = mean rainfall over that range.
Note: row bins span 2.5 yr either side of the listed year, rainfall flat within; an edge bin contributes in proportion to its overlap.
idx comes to 30.6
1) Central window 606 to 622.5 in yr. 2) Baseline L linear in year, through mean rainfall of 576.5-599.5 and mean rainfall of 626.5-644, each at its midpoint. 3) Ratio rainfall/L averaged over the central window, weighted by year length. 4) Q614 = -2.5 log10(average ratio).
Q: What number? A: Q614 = 0.03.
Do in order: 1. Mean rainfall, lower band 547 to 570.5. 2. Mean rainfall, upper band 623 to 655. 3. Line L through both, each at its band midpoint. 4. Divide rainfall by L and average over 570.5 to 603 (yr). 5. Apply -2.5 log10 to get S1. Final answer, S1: -0.05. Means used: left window 29.1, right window 31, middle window 31.2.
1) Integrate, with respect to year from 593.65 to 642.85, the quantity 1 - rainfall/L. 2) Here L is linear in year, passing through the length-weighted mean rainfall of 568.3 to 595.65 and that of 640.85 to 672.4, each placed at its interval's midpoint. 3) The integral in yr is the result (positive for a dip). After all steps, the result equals 0.8 yr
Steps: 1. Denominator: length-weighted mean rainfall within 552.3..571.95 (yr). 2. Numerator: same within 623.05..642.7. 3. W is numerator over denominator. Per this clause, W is 1.0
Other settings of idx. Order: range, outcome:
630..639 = 30.6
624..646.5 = 30.8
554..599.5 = 30.6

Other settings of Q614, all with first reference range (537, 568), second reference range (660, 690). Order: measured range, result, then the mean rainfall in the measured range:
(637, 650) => -0.03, 31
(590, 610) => -0.05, 30.9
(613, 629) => -0.02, 30.5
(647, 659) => -0.05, 31.6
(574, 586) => -0.06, 30.9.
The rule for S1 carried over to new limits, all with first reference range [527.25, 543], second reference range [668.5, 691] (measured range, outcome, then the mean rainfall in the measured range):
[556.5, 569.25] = 0.02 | 29.4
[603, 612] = 0.01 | 29.9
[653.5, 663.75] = -0.02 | 31.1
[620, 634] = -0.01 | 30.7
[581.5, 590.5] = -0.01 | 30.6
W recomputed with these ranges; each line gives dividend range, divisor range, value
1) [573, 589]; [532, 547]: 1.05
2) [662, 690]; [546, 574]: 1.04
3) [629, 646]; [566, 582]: 0.99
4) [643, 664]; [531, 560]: 1.08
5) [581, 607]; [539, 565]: 1.08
